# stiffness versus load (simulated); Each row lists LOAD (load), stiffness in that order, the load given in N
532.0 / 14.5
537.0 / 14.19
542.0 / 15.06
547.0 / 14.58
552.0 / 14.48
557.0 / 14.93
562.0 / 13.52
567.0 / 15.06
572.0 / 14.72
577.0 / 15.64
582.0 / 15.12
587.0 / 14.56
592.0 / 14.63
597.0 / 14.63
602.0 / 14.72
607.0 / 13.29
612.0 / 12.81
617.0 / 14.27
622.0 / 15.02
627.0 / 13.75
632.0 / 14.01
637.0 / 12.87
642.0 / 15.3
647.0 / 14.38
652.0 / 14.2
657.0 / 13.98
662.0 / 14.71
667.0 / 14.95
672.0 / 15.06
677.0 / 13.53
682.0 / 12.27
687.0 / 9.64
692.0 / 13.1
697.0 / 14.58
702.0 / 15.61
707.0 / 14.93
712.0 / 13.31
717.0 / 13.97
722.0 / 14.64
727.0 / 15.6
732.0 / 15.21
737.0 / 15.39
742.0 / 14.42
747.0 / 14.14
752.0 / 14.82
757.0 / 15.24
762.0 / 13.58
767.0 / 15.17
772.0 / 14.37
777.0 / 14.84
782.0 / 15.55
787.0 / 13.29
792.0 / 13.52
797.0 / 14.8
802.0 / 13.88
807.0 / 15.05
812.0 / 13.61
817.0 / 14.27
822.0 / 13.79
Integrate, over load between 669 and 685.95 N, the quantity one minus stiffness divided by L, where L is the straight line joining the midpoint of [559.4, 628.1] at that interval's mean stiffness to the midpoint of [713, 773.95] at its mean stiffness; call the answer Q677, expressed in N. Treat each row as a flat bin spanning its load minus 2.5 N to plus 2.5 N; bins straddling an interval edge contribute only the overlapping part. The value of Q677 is 1.5 N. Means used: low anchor 14.4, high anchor 14.7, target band 13.3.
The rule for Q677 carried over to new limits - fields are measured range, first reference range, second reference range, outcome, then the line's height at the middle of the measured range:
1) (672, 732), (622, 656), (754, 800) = 1.9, 14.3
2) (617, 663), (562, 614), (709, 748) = 0.9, 14.5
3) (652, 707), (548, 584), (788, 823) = 2.4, 14.5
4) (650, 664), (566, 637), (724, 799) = 0.2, 14.5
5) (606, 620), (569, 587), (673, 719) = 1.0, 14.6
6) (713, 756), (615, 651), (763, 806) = -1.1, 14.4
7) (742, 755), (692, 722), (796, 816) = -0.1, 14.3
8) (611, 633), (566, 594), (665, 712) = 0.6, 14.5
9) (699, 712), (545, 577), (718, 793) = -0.2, 14.7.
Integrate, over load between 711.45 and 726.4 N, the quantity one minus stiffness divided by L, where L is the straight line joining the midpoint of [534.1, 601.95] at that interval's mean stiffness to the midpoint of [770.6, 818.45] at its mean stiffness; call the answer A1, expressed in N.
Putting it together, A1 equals 0.2 N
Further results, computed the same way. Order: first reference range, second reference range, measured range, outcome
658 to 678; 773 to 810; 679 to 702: 2.83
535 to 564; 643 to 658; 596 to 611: 0.38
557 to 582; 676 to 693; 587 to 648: -2.55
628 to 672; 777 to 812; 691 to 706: -0.30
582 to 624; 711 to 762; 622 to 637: 0.48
